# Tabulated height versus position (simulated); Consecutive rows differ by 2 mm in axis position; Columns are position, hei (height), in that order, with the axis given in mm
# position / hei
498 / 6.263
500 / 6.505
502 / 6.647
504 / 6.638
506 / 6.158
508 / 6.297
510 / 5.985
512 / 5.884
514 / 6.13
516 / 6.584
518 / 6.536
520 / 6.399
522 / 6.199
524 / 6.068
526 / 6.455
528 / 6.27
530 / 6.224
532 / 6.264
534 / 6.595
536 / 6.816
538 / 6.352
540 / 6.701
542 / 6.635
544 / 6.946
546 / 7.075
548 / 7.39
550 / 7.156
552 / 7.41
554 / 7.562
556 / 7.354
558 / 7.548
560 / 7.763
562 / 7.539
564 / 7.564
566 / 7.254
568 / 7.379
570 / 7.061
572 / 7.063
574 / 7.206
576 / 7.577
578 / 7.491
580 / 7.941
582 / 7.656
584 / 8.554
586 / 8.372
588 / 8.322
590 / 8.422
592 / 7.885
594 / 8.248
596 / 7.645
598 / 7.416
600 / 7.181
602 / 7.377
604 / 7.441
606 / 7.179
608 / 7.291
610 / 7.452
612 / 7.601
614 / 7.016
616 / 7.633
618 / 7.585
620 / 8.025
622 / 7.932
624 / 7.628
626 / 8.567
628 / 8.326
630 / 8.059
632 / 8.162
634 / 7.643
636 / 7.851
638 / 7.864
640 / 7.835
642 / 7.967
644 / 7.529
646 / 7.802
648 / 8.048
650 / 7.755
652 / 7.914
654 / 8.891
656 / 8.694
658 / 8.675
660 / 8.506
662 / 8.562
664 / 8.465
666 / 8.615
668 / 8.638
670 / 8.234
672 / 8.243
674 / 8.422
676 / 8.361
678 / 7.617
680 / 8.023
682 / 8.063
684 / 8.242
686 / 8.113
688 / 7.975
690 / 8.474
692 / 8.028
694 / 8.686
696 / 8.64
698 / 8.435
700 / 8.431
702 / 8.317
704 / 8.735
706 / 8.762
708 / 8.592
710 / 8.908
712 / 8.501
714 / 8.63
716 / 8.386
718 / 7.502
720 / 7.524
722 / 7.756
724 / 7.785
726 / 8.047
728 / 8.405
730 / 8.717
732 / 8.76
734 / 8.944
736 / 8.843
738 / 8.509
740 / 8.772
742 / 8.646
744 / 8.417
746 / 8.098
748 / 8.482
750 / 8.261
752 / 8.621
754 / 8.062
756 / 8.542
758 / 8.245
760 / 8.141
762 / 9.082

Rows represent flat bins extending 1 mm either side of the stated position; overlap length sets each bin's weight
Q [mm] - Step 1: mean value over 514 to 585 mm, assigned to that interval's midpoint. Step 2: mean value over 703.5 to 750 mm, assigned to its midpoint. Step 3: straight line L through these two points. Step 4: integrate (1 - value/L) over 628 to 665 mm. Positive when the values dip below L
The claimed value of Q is -1.6 mm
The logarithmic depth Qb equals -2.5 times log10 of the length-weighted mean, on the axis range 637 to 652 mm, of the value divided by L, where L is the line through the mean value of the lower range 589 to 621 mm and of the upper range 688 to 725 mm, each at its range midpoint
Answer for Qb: 0.01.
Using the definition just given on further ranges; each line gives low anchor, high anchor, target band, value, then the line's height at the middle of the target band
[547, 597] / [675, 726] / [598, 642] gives 0.026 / 7.88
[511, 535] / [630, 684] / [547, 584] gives -0.087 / 6.89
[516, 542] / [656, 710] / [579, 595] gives -0.143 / 7.17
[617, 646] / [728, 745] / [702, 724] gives 0.027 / 8.51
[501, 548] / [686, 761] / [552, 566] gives -0.112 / 6.79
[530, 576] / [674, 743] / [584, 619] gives -0.026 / 7.5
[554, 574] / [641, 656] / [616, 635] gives -0.016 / 7.86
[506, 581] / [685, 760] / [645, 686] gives -0.051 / 7.91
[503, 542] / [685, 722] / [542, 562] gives -0.101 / 6.68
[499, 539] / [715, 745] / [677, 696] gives -0.032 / 7.93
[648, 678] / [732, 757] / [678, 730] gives 0.024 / 8.46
